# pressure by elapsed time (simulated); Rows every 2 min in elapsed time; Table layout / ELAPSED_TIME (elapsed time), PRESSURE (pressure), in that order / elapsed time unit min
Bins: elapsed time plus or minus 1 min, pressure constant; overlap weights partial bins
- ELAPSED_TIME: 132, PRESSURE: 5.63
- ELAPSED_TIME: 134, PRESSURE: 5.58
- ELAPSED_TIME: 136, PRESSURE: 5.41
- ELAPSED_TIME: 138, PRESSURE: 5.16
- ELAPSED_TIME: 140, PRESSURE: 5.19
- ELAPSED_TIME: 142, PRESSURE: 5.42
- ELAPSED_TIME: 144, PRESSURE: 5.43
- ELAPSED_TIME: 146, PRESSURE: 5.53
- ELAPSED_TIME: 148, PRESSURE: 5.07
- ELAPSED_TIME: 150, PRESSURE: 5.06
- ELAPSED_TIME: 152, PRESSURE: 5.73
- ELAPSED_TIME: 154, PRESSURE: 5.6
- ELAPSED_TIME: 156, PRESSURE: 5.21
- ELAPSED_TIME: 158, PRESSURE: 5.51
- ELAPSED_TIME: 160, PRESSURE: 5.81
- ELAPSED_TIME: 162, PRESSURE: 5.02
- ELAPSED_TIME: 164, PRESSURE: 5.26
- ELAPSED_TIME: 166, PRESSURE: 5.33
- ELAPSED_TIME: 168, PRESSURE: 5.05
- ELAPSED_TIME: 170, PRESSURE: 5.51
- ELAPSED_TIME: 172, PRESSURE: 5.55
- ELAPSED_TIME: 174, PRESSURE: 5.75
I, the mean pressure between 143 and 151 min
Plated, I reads 5.27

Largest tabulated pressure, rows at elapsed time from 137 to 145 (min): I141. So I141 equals 5.43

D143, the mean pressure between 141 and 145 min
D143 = 5.42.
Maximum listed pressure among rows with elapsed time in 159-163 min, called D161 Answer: 5.81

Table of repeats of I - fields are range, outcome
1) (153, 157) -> 5.4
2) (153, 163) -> 5.43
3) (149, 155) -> 5.46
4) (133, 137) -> 5.5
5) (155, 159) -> 5.36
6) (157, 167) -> 5.39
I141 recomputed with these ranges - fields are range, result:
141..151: 5.53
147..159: 5.73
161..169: 5.33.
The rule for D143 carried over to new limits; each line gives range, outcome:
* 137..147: 5.35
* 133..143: 5.35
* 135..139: 5.29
